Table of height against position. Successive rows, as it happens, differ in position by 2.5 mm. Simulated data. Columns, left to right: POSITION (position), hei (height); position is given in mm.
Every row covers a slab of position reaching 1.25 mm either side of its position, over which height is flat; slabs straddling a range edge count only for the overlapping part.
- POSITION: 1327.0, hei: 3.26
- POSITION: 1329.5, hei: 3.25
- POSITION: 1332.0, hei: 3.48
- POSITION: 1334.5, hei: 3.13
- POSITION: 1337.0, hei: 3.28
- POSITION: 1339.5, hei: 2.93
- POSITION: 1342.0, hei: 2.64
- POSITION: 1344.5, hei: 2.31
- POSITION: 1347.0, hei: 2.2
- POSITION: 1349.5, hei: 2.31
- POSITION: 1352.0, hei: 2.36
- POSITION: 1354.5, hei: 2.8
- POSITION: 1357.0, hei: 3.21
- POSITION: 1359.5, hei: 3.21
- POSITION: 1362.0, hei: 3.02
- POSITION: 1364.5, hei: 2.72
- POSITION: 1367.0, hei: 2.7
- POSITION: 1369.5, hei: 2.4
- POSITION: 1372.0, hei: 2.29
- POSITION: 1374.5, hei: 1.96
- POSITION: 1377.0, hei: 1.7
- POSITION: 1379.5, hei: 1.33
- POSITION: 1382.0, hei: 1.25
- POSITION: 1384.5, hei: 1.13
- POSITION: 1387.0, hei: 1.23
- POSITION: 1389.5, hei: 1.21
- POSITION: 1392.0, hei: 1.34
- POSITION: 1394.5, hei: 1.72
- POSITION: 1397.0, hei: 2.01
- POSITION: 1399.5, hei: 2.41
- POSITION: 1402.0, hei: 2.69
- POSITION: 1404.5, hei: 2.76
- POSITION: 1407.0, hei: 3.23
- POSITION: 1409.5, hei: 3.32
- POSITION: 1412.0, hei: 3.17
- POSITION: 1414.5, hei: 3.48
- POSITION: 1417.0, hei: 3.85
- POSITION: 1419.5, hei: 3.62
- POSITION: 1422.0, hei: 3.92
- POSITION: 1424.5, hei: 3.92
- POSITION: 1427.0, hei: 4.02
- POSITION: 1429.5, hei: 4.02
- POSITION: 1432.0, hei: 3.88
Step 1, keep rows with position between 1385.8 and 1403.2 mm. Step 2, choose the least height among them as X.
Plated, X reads 1.21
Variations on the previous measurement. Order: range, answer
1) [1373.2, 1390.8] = 1.13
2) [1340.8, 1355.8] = 2.2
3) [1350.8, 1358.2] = 2.36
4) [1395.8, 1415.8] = 2.01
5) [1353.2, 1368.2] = 2.7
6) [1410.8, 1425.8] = 3.17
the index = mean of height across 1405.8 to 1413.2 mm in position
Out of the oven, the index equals 3.24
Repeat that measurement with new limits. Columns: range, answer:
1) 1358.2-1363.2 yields 3.12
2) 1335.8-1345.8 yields 2.78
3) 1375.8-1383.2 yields 1.43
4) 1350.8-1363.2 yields 2.92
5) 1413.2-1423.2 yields 3.71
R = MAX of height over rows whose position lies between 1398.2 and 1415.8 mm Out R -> 3.48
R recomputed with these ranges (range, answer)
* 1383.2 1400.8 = 2.41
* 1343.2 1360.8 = 3.21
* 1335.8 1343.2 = 3.28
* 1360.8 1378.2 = 3.02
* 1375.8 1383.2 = 1.7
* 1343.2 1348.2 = 2.31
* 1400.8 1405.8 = 2.76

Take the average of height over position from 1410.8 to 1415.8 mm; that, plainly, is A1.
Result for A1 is 3.33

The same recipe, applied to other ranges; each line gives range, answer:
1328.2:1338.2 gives 3.28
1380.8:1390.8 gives 1.21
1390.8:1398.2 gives 1.69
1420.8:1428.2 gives 3.95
